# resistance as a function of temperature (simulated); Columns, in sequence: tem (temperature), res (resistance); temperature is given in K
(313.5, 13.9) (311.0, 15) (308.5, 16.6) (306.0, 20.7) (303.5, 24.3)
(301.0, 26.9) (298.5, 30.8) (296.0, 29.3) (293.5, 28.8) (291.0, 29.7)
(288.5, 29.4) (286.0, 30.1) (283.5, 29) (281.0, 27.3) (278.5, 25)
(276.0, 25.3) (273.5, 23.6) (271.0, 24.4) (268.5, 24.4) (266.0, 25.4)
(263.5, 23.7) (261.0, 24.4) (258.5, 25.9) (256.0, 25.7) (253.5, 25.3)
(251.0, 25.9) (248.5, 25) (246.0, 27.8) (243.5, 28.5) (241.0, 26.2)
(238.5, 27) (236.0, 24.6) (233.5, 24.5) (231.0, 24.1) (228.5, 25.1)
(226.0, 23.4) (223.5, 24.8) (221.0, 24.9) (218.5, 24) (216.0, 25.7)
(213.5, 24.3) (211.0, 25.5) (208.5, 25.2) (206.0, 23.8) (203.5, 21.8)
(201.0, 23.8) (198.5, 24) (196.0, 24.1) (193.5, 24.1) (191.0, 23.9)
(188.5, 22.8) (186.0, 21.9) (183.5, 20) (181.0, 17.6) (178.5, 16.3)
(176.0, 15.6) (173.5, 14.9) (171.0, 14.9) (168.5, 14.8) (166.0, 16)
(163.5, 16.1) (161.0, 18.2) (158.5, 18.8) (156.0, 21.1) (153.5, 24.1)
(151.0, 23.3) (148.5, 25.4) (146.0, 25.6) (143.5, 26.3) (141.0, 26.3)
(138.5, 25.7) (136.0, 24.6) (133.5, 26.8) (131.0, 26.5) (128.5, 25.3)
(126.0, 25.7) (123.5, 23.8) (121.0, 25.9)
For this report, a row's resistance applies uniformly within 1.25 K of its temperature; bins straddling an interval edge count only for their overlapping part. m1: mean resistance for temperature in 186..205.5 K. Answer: 23.4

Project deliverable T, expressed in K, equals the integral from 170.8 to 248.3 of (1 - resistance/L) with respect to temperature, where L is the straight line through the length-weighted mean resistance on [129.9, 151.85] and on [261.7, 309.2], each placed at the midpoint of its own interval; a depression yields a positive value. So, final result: 8.0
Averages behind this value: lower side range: 25.6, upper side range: 26.1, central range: 23.2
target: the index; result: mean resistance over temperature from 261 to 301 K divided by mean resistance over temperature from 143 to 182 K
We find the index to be 1.4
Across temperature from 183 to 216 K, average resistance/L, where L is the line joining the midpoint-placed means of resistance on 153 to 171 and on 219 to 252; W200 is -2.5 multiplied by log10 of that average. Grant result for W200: -0.088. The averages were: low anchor 18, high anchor 25.5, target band 23.6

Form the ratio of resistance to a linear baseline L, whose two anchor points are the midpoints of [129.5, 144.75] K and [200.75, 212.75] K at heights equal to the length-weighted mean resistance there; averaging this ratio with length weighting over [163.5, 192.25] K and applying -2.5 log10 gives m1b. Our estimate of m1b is 0.35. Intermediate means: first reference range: 26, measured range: 18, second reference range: 24.1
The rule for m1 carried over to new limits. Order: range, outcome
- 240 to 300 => 26.7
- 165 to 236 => 21.9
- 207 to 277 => 25.2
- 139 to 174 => 20.6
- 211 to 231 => 24.6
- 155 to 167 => 18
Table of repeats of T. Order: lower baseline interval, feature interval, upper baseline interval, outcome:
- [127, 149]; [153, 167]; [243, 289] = 3.81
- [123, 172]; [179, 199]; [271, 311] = 1.29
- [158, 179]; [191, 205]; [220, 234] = -2.30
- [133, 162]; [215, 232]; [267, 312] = 0.16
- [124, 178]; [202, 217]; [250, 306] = -0.30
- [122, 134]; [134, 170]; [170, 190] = 0.57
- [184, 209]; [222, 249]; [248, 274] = -1.37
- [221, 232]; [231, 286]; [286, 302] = 1.95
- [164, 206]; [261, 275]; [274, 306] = 0.89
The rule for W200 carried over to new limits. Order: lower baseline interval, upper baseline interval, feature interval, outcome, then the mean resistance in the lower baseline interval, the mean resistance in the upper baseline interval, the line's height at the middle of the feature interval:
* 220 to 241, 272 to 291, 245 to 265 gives 0.024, 24.9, 27.2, 26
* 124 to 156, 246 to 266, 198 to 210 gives 0.069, 25.3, 25.3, 25.3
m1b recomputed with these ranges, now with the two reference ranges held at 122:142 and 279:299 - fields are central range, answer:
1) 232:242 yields 0.10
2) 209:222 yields 0.11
